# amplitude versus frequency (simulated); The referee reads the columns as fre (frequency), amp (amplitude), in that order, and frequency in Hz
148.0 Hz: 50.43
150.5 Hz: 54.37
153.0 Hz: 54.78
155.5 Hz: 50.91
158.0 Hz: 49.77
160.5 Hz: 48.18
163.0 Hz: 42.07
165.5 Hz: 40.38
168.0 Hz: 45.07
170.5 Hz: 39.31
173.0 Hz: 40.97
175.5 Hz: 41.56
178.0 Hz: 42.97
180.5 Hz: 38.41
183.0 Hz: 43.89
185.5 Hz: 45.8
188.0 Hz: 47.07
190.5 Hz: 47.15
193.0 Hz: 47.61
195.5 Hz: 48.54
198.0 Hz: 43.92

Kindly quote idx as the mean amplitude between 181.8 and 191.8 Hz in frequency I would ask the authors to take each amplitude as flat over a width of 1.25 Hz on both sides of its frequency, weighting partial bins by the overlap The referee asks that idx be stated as 46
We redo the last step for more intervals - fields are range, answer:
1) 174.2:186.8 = 42.5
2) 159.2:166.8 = 43.6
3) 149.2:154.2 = 54.5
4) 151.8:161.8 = 50.8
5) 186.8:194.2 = 47.3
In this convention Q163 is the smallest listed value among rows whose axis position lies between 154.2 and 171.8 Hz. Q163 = 39.31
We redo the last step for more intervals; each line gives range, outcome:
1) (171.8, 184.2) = 38.41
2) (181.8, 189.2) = 43.89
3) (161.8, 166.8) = 40.38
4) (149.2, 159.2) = 49.77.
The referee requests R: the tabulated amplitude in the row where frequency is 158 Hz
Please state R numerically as 49.77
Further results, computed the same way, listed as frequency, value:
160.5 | 48.18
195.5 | 48.54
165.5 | 40.38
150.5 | 54.37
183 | 43.89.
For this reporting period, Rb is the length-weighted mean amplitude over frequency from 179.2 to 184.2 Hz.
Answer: 41.1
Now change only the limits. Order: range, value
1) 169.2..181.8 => 40.7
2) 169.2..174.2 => 40.2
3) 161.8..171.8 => 41.7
